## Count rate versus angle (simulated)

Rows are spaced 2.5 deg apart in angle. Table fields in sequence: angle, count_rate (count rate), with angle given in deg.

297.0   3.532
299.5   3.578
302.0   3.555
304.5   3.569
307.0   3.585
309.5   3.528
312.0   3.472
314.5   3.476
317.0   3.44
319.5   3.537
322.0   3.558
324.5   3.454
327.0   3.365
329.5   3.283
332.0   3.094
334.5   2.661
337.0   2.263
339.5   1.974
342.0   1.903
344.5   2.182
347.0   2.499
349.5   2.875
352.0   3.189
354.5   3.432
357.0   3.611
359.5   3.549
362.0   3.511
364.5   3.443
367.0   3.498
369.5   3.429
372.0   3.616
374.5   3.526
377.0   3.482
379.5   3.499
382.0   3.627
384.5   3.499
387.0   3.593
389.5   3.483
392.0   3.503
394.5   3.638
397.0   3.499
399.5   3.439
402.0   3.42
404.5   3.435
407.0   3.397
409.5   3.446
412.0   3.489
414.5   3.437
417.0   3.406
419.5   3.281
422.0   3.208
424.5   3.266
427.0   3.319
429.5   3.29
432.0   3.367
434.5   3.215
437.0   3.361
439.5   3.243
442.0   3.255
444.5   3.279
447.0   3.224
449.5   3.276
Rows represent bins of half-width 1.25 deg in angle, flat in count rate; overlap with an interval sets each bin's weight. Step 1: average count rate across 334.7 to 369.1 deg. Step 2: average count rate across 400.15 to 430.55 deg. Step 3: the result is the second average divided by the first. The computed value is 1.15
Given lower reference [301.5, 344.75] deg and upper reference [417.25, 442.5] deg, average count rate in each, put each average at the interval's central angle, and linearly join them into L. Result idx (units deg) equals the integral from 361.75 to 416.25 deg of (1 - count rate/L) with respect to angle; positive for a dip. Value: -4.6 deg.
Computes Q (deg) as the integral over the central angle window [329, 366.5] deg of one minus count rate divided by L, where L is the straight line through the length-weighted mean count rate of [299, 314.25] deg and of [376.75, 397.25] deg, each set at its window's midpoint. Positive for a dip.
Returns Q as 6.8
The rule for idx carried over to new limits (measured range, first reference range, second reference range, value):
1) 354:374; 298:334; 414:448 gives -0.8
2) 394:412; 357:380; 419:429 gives -0.5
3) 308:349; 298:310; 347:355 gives 4.0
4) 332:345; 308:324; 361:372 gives 4.5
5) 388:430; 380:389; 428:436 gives 0.1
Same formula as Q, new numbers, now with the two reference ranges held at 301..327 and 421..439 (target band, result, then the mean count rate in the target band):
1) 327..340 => 2.7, 2.76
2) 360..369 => -0.2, 3.48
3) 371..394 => -1.1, 3.54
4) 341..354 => 3.2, 2.59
